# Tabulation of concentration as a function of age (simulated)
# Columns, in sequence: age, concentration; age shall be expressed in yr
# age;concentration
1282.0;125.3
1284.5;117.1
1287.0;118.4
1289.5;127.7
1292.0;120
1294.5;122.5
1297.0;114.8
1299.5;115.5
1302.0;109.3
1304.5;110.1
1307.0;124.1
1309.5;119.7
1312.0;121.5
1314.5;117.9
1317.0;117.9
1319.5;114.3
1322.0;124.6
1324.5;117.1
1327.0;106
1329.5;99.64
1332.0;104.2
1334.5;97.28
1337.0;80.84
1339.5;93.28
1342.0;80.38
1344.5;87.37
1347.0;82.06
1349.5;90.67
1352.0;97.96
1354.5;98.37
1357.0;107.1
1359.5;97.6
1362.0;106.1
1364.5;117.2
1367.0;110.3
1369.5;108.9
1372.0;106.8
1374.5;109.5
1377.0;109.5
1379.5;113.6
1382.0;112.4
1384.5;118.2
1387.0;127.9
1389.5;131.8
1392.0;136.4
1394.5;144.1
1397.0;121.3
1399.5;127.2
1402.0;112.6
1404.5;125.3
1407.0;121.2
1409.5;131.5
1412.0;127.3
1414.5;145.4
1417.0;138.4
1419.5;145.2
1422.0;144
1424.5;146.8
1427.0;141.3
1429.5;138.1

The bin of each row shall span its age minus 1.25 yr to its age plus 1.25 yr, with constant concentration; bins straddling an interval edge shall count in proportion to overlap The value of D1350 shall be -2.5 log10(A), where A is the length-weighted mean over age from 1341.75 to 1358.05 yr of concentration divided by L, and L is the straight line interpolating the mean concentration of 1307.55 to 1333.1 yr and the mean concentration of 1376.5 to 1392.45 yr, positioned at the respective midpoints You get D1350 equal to 0.261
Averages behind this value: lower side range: 115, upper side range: 121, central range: 92.5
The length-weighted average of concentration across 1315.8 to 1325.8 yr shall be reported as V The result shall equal 118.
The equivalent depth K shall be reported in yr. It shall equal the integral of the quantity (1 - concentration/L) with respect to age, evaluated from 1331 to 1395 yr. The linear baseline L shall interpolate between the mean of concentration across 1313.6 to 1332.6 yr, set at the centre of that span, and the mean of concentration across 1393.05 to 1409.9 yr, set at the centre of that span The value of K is 7.4 yr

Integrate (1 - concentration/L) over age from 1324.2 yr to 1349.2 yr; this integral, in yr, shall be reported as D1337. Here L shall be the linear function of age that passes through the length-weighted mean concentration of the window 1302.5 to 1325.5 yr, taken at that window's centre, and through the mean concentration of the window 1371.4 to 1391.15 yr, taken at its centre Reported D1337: 5.1 yr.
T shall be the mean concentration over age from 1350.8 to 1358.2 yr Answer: 101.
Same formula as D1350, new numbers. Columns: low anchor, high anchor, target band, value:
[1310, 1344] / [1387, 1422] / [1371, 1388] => 0.09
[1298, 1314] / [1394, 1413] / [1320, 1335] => 0.09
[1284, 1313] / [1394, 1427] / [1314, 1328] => 0.05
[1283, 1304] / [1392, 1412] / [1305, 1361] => 0.17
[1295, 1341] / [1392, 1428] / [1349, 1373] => 0.16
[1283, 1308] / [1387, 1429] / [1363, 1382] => 0.16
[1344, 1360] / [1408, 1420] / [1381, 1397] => -0.07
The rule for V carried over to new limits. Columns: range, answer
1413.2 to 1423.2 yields 143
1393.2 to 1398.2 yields 133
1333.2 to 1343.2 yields 88.1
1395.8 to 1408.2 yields 122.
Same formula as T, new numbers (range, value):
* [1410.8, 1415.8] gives 136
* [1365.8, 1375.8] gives 109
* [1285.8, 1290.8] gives 123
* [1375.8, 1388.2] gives 116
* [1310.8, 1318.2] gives 119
